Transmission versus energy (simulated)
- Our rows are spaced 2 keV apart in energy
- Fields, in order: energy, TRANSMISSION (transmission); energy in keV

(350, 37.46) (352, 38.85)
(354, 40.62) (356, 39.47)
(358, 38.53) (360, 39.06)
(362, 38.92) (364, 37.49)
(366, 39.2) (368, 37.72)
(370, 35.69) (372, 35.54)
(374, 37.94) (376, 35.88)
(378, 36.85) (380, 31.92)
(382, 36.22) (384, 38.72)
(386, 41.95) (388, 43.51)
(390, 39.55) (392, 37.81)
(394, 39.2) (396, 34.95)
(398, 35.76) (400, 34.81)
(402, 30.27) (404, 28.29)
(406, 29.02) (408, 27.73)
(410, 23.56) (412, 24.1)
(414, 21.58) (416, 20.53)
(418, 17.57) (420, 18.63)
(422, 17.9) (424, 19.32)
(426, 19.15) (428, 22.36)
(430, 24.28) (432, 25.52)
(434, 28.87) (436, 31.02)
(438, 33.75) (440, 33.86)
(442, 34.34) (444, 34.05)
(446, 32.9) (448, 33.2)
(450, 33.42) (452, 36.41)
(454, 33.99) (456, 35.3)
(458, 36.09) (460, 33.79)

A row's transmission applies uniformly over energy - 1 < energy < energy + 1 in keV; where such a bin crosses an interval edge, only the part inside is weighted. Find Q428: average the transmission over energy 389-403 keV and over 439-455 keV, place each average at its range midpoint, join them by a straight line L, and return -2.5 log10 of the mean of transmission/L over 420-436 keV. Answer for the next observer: 0.46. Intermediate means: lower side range 36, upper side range 34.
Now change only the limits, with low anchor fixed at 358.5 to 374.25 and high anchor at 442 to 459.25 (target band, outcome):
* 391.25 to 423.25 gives 0.30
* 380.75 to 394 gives -0.07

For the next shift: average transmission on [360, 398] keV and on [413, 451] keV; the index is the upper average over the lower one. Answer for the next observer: 0.70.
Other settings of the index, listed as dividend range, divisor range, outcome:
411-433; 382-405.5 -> 0.57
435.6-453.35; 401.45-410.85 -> 1.22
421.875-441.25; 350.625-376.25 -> 0.68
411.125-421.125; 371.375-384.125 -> 0.57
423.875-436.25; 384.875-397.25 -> 0.62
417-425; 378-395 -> 0.48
